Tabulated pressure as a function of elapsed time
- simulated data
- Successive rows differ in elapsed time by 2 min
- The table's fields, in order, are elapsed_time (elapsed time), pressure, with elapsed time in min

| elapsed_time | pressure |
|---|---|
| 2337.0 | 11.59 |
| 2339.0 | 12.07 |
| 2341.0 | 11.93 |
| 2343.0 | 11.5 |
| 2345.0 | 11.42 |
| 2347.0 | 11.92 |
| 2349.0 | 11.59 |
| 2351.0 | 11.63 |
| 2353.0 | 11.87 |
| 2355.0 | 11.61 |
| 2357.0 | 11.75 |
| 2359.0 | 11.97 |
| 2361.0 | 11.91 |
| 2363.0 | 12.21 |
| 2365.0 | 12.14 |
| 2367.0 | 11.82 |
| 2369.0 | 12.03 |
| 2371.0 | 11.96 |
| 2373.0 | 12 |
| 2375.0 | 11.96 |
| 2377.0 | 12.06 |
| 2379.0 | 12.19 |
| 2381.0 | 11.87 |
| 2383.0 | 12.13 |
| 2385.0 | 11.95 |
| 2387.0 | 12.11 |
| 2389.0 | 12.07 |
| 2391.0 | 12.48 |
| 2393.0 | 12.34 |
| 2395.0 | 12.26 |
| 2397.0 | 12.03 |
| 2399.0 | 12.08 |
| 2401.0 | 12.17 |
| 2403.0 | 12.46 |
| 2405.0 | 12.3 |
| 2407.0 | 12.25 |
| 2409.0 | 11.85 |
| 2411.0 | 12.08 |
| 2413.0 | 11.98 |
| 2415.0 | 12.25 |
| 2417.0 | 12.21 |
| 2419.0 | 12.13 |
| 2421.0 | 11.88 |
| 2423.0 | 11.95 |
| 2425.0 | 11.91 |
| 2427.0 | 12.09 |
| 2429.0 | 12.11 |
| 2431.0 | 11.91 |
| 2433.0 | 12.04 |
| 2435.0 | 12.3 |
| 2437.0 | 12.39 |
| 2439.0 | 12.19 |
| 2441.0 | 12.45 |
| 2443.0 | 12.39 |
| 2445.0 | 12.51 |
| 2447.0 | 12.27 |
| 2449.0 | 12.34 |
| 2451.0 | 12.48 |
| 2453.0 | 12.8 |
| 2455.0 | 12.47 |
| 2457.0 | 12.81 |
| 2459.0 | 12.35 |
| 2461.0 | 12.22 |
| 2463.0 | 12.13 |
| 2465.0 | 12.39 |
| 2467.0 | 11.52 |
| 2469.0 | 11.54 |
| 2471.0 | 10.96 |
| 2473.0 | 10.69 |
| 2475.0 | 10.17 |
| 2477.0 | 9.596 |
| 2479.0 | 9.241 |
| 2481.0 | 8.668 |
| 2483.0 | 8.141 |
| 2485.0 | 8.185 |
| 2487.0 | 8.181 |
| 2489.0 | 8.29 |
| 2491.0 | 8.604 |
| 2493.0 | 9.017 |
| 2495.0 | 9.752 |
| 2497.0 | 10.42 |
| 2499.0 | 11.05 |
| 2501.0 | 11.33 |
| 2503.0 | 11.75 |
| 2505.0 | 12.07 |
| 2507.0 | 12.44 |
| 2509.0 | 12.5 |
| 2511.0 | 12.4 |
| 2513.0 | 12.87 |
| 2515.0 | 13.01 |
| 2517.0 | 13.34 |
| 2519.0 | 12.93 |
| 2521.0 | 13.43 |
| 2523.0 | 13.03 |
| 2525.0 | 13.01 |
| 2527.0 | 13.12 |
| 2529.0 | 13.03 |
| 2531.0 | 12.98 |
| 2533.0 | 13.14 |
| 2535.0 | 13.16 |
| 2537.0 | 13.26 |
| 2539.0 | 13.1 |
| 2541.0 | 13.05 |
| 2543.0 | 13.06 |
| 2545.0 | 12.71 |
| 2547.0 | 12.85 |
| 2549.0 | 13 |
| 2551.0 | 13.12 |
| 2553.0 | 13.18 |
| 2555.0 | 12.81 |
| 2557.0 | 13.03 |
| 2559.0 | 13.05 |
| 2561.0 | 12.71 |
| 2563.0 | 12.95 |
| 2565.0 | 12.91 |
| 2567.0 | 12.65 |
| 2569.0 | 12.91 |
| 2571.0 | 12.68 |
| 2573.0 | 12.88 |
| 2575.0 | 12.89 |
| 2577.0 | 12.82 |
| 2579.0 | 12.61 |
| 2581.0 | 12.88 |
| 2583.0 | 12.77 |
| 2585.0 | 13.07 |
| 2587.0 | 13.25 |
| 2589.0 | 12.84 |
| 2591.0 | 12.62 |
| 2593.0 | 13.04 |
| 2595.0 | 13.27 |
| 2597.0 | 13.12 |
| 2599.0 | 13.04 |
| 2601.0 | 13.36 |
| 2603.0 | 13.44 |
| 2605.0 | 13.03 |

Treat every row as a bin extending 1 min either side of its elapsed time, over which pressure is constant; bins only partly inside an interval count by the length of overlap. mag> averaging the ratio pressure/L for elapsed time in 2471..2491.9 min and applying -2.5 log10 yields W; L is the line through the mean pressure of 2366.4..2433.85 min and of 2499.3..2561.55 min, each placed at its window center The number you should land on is 0.35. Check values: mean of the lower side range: 12.1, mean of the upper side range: 12.8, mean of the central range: 9.07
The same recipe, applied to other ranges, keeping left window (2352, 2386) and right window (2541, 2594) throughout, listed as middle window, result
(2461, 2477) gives 0.105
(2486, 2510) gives 0.201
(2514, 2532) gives -0.034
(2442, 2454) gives -0.011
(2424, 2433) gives 0.021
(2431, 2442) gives 0.004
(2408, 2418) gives 0.009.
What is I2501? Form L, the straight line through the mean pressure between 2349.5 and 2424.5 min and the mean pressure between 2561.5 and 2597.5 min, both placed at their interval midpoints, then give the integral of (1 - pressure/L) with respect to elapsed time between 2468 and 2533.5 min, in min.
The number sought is 7.3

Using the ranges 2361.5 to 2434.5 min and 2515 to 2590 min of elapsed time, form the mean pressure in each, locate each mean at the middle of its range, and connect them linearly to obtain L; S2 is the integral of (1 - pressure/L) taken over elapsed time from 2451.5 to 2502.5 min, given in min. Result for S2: 8.1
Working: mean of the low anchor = 12.1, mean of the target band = 10.5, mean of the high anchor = 13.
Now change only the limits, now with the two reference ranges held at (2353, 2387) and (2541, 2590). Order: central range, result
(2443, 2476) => 1.08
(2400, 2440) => 0.29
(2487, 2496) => 2.67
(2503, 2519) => 0.03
